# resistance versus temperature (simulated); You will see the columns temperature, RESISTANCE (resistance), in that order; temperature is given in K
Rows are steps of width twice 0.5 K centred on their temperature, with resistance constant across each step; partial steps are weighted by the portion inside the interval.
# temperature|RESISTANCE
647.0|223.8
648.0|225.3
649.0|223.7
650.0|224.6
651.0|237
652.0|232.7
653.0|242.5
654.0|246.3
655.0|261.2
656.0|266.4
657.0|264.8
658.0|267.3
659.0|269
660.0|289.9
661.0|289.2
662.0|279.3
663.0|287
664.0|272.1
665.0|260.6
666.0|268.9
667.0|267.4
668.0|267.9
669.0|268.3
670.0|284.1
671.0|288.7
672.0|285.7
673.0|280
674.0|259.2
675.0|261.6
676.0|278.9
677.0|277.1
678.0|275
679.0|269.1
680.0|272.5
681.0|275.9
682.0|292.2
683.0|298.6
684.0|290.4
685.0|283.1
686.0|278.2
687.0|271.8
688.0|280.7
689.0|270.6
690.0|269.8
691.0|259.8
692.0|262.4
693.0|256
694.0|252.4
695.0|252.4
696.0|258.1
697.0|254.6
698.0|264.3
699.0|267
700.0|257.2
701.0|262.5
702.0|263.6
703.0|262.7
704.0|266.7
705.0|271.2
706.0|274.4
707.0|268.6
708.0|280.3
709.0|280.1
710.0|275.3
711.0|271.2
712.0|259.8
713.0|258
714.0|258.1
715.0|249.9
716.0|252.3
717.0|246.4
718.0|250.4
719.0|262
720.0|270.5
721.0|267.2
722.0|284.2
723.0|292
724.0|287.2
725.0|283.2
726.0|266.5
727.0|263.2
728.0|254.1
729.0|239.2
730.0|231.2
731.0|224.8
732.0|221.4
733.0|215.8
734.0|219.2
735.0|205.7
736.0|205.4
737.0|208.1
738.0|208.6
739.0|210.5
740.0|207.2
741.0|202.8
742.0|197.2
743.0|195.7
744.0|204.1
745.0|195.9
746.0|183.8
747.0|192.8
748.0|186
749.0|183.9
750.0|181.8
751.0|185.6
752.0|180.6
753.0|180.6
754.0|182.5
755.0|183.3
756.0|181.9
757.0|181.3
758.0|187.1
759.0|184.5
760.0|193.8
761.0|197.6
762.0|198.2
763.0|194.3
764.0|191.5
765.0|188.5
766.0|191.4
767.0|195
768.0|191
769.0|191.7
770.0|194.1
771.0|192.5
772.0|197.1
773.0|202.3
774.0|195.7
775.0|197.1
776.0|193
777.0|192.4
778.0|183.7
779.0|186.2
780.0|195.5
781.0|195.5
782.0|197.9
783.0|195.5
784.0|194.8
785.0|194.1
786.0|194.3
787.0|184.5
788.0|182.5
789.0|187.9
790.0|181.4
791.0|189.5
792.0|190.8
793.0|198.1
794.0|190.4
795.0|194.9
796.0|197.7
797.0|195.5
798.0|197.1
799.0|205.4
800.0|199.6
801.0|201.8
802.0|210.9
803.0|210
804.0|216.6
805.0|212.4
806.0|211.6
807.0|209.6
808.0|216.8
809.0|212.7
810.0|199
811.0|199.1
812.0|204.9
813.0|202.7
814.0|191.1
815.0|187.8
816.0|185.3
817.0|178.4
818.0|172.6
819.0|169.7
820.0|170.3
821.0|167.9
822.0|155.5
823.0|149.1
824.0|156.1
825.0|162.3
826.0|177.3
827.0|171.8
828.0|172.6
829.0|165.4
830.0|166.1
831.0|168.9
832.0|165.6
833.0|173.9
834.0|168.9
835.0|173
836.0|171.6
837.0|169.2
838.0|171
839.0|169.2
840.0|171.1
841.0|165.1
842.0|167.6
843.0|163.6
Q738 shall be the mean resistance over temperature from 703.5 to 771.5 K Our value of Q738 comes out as 223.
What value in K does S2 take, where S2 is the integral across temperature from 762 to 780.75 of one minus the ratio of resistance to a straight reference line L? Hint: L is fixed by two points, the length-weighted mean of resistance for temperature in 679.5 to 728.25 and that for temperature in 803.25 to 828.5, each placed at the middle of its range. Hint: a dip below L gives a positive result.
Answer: 2.2 K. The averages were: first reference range 268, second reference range 186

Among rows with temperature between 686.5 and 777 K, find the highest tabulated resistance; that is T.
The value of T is 292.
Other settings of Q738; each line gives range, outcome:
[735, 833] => 191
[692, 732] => 262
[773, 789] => 192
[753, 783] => 191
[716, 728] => 269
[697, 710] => 268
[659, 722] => 270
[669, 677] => 276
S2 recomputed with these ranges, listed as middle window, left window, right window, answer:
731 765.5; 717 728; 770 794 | 6.0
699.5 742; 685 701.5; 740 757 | -4.4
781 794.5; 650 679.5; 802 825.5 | 0.8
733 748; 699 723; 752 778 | 1.5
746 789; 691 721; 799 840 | 5.7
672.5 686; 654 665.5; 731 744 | -1.2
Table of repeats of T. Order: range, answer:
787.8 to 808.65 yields 216.8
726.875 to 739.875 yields 263.2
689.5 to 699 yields 269.8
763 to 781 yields 202.3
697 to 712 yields 280.3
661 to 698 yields 298.6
